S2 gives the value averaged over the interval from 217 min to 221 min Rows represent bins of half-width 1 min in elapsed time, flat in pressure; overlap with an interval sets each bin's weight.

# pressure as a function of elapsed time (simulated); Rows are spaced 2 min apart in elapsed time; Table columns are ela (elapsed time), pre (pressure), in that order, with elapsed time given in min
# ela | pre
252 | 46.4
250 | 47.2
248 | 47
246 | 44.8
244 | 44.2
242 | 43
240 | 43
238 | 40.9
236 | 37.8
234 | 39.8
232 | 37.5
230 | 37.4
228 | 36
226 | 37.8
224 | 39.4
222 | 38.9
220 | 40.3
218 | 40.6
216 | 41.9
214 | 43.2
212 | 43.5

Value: 40.5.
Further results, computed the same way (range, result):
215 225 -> 40.2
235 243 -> 41.2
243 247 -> 44.5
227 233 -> 37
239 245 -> 43.4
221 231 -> 37.9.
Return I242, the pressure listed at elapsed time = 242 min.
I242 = 43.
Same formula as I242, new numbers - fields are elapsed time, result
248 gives 47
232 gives 37.5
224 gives 39.4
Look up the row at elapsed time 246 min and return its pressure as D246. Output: 44.8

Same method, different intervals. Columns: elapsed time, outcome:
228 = 36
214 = 43.2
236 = 37.8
